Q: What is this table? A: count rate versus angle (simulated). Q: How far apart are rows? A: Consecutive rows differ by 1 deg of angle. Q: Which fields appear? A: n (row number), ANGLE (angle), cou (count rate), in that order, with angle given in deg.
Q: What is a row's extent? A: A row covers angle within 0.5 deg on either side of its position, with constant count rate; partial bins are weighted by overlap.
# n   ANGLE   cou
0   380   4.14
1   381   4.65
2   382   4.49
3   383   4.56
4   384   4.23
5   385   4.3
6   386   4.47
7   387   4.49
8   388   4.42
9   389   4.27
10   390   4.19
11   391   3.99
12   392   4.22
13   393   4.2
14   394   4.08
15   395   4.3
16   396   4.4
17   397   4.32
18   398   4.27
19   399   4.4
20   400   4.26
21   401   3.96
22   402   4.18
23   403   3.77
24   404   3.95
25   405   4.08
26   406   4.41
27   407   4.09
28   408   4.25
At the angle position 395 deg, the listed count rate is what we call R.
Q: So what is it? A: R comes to 4.3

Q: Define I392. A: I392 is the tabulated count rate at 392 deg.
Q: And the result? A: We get 4.22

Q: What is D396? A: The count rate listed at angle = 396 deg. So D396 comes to 4.4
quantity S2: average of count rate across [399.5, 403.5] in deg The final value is 4.04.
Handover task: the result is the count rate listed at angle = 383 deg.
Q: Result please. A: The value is 4.56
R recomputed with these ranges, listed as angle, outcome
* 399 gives 4.4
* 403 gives 3.77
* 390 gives 4.19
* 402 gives 4.18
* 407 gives 4.09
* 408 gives 4.25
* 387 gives 4.49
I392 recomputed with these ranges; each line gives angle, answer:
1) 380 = 4.14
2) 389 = 4.27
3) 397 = 4.32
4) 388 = 4.42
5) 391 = 3.99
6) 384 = 4.23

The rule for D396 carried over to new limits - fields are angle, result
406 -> 4.41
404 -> 3.95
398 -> 4.27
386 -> 4.47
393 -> 4.2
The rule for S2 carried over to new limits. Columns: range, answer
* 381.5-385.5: 4.4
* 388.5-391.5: 4.15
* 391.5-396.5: 4.24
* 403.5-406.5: 4.15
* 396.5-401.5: 4.24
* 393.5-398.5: 4.27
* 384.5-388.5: 4.42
